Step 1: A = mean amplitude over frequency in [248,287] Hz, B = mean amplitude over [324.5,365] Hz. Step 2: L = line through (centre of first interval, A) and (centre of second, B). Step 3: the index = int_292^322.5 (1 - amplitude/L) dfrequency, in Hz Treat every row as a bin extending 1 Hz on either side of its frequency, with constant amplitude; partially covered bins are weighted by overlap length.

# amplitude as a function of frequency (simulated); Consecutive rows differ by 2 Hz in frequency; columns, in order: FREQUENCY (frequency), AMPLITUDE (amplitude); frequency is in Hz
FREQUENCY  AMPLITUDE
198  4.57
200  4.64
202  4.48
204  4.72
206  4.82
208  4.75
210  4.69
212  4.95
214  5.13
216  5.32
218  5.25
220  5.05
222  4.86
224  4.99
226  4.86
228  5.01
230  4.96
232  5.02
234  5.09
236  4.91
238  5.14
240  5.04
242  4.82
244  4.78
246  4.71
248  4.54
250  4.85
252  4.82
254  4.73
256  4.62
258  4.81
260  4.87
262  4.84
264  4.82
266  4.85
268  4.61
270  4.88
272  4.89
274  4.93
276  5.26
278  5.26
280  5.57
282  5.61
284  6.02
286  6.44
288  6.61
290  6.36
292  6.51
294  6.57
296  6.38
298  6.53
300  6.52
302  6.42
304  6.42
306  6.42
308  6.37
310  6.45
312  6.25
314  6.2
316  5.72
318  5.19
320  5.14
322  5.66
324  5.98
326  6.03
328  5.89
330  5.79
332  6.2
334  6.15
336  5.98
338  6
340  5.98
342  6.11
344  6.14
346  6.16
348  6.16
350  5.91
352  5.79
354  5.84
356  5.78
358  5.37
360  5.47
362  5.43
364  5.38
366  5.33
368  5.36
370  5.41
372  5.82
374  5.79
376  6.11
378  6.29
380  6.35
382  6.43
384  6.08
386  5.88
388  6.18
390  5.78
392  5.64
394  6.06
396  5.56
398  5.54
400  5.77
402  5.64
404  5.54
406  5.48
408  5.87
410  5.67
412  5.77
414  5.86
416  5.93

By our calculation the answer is -3.8 Hz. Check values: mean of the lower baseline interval 5.07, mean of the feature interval 6.17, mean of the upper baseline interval 5.88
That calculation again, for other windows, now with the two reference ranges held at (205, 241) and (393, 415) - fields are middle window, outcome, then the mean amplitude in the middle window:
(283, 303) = -4.4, 6.44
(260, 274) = 0.9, 4.83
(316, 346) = -2.5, 5.88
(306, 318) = -1.8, 6.13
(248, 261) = 0.9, 4.76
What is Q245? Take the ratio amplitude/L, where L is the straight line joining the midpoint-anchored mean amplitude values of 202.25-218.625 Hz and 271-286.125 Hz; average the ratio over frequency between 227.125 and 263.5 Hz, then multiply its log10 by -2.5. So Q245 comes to 0.07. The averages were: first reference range 4.93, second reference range 5.44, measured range 4.86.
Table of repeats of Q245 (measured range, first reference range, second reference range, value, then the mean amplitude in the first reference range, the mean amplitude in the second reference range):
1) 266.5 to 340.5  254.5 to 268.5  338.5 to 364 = -0.13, 4.78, 5.83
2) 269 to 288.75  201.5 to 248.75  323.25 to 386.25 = -0.04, 4.92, 5.89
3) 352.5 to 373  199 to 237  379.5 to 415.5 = 0.03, 4.92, 5.83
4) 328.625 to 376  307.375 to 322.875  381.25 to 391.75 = 0.03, 5.86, 6.03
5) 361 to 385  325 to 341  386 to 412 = 0.00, 6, 5.74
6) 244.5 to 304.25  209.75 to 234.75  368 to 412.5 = -0.03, 5.02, 5.84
